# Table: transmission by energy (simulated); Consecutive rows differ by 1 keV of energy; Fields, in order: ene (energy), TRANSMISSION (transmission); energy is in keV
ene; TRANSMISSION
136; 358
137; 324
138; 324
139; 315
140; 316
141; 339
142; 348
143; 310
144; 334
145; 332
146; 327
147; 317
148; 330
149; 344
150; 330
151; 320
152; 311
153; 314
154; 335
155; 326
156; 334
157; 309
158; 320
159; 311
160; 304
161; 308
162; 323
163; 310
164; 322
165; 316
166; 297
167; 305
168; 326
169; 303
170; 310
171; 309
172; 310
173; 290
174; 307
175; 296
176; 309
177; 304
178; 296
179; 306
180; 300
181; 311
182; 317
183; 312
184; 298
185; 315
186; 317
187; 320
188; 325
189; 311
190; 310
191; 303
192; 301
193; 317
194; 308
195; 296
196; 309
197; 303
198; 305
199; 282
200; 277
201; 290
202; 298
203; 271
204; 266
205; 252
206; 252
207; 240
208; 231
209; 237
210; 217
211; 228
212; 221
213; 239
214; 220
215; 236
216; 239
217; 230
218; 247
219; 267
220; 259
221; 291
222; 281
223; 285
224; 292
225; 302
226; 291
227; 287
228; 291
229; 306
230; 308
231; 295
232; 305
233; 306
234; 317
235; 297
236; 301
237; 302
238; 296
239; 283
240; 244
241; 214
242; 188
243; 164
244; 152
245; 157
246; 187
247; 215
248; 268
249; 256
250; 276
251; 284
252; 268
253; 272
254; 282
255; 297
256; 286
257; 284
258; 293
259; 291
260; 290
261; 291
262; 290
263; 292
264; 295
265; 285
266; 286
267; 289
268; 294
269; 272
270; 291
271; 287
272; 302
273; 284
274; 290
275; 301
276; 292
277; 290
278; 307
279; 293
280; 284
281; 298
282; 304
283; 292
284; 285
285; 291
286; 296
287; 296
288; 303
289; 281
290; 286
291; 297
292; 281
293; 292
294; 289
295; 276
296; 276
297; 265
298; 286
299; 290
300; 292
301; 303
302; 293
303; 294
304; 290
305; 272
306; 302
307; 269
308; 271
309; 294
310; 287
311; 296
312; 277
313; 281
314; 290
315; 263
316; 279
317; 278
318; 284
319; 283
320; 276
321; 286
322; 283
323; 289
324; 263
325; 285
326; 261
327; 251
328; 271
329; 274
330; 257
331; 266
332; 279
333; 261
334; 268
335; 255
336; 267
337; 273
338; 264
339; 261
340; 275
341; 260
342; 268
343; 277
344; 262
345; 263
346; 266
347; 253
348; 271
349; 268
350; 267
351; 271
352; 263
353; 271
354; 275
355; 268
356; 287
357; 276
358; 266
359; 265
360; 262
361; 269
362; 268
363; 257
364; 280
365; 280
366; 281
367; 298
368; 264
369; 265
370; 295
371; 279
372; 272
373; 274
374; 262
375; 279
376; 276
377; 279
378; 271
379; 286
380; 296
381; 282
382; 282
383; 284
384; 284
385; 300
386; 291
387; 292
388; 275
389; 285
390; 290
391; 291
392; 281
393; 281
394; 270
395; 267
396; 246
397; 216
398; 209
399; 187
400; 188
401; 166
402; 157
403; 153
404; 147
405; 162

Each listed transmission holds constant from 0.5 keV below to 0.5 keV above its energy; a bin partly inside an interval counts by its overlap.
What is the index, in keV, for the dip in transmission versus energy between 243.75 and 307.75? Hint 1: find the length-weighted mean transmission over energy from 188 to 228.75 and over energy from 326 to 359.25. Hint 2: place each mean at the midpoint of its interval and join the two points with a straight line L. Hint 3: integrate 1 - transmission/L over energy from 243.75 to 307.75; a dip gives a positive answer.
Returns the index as -2.7 keV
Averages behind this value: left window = 273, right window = 267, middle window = 281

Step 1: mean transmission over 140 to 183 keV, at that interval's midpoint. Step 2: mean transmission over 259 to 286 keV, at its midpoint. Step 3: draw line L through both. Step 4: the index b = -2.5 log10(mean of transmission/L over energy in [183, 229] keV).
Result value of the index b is 0.11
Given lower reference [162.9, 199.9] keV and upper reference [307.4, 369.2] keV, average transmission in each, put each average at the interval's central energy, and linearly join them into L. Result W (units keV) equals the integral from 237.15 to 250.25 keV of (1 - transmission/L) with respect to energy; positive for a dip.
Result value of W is 3.1 keV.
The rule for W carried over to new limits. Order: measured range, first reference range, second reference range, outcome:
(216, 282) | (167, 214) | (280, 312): 3.0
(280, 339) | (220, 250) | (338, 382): -2.6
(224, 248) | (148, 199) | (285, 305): 3.0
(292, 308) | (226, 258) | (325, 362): -1.1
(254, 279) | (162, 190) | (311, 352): -0.3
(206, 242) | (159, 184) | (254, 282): 3.8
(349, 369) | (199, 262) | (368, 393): 0.5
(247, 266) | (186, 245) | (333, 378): -0.7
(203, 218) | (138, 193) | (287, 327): 3.3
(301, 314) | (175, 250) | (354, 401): -0.7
